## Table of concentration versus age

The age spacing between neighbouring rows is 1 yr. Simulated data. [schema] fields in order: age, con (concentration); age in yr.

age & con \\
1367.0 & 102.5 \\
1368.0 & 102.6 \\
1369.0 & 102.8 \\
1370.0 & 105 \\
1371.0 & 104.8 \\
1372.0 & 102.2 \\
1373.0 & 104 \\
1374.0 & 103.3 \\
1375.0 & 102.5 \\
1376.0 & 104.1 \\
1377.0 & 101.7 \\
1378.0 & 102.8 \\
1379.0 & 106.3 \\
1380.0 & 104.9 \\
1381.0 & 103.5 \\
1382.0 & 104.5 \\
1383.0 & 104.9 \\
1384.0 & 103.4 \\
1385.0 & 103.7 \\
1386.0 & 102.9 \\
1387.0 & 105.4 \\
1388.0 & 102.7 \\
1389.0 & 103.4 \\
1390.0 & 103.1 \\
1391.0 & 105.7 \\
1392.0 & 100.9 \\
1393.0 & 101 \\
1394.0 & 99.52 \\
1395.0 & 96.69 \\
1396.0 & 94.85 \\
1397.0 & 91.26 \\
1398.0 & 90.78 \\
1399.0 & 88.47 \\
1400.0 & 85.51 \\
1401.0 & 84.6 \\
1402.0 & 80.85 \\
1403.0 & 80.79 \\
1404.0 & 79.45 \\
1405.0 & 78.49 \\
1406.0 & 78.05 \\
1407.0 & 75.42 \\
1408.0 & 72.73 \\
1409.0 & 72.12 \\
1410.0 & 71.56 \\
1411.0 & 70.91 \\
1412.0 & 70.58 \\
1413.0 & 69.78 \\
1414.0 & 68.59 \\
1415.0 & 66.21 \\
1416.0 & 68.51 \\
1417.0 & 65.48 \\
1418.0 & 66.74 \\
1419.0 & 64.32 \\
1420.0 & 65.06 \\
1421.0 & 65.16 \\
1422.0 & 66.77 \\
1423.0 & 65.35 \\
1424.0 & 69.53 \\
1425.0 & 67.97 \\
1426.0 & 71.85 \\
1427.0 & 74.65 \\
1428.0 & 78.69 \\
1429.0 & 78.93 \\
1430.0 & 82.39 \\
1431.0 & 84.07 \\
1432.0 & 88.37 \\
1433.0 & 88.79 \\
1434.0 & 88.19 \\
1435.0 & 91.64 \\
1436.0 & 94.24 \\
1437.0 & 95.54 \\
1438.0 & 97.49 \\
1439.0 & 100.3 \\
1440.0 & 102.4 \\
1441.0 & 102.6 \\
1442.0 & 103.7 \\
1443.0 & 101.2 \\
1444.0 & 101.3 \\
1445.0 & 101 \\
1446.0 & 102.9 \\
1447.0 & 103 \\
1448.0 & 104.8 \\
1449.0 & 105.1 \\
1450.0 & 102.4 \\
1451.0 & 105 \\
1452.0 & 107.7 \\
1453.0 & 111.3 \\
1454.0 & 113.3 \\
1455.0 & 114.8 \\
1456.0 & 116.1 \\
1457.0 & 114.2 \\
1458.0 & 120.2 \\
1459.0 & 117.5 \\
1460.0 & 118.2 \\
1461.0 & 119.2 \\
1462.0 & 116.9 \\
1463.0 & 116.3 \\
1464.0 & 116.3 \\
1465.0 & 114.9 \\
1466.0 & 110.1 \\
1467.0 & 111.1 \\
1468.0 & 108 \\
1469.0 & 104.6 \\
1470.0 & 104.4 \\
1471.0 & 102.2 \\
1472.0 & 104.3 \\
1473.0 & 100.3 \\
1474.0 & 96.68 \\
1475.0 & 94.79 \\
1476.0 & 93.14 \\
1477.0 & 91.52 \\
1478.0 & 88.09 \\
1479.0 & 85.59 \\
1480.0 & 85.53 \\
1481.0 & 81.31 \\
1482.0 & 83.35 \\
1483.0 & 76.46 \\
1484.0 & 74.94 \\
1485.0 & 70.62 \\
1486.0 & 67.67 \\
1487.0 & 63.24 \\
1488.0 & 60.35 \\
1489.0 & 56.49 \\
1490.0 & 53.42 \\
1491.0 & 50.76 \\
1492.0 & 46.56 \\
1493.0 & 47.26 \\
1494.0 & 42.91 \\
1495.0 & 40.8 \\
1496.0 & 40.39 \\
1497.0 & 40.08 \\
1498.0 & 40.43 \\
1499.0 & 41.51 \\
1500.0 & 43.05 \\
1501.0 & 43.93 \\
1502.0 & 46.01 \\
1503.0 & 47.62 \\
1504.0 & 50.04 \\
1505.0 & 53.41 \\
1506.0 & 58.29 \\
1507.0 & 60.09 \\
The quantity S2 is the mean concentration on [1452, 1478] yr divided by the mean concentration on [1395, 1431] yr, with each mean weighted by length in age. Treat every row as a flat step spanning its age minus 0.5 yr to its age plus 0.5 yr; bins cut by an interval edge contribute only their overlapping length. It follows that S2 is 1.44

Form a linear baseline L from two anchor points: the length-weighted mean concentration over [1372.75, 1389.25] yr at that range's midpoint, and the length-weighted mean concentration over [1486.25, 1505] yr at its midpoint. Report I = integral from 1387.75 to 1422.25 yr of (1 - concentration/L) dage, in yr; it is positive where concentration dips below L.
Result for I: 4.2 yr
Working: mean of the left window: 104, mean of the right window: 47.9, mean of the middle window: 81.3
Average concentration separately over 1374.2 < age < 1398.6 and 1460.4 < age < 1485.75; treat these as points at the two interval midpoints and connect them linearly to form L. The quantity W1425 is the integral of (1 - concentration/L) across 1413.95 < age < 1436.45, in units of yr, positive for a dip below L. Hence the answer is 5.6 yr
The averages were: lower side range 102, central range 74.9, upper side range 97.8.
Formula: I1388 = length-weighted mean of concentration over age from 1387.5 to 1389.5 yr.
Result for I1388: 103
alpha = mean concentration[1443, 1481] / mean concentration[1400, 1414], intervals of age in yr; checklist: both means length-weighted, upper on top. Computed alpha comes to 1.39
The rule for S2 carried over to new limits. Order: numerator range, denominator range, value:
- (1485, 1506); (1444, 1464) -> 0.45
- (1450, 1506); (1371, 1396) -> 0.81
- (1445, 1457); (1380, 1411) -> 1.17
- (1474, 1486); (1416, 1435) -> 1.13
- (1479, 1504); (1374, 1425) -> 0.65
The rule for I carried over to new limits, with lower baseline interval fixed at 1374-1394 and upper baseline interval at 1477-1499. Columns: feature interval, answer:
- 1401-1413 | 2.4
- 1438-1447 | -2.4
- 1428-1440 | -1.0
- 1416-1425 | 2.3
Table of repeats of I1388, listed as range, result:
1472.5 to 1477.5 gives 95.3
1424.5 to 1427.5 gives 71.5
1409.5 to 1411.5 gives 71.2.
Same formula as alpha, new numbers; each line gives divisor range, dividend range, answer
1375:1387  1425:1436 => 0.80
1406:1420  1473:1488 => 1.18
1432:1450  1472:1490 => 0.81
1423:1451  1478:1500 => 0.65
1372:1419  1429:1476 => 1.16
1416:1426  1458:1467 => 1.74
